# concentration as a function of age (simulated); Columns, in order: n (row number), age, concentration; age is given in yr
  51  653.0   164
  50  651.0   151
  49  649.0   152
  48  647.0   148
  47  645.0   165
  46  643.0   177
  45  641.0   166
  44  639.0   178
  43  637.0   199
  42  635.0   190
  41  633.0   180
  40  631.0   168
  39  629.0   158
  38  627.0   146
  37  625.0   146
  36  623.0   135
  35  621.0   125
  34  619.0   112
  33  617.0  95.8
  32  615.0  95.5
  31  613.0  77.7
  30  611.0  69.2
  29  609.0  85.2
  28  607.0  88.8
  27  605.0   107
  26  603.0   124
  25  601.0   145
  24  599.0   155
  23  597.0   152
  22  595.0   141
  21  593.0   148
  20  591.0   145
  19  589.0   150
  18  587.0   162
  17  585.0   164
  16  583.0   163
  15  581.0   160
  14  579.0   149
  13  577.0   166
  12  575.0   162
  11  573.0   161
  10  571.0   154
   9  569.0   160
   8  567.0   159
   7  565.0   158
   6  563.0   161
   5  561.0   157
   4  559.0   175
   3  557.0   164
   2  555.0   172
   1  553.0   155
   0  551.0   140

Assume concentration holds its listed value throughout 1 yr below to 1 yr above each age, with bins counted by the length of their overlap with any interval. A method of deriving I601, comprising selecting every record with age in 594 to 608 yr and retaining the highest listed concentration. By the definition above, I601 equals 155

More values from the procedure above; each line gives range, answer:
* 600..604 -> 145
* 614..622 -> 125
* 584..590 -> 164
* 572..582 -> 166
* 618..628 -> 146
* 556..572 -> 175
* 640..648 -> 177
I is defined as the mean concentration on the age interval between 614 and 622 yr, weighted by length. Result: 107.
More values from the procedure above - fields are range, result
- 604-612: 87.5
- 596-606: 137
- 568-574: 158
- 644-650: 155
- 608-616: 81.9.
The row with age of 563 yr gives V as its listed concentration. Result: 161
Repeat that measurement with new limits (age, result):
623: 135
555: 172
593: 148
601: 145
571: 154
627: 146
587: 162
